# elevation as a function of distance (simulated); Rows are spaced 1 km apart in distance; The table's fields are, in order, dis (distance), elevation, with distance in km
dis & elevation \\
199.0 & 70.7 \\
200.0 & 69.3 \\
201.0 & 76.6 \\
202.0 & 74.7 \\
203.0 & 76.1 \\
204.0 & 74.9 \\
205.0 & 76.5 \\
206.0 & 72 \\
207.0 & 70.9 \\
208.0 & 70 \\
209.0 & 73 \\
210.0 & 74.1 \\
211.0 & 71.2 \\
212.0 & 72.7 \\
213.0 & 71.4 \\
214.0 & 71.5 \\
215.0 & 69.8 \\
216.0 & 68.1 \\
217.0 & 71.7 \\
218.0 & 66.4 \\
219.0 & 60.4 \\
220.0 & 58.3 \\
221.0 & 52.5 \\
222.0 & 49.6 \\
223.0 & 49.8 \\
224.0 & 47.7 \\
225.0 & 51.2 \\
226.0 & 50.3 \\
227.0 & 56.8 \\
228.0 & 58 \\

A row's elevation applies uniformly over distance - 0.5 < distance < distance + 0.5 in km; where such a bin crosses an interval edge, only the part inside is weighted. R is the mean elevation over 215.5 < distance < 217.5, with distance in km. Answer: 69.9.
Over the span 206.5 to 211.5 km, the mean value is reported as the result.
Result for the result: 71.8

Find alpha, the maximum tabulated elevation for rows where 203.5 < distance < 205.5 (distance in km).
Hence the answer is 76.5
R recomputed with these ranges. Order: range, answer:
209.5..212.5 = 72.7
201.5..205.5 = 75.5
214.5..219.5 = 67.3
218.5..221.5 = 57.1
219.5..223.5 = 52.5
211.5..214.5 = 71.9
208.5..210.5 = 73.5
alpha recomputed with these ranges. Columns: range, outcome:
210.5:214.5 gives 72.7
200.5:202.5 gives 76.6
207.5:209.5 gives 73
